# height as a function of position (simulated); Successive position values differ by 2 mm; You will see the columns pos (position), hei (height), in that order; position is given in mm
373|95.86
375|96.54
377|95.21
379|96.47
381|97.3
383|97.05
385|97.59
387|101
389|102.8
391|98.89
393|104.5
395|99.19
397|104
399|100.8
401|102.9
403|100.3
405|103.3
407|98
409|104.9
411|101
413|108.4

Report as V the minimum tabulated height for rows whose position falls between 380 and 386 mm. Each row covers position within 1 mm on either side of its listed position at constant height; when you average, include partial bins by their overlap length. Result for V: 97.05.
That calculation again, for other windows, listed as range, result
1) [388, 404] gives 98.89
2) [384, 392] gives 97.59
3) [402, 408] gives 98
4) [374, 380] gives 95.21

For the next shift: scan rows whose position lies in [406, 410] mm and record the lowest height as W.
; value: 98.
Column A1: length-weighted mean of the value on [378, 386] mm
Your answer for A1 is 97.1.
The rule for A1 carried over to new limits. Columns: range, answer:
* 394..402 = 102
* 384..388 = 99.3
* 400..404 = 102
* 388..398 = 102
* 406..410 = 101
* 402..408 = 101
